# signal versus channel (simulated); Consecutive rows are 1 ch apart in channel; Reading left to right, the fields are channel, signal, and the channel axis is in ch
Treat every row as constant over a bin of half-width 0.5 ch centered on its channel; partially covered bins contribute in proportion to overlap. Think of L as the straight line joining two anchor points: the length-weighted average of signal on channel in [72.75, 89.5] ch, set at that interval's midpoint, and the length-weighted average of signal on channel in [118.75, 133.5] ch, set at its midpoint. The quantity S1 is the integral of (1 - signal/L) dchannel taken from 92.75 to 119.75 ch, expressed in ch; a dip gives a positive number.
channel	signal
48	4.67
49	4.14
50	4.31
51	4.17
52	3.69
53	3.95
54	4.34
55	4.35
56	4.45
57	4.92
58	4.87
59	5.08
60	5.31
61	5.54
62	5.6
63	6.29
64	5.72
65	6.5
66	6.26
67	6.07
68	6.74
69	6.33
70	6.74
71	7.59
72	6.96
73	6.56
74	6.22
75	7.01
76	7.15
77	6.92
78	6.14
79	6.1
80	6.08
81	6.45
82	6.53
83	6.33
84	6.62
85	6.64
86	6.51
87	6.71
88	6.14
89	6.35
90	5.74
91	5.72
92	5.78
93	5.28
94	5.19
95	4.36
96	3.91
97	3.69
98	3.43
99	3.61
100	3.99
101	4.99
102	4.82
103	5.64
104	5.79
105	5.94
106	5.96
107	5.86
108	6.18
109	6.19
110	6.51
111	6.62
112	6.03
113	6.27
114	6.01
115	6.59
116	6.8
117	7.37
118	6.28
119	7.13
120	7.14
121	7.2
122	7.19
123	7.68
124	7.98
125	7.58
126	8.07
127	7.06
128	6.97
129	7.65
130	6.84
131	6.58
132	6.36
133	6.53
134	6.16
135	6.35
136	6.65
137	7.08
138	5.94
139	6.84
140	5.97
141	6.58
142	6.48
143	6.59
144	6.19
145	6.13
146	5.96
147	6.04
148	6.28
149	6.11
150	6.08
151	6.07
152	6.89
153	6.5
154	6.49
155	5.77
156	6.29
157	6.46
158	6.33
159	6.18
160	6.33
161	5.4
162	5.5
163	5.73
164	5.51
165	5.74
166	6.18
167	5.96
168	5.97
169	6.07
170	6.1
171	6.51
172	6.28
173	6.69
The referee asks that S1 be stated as 5.2 ch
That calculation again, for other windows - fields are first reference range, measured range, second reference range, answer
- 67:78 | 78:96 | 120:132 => 2.4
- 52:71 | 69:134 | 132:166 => -4.7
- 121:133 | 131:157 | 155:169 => 1.1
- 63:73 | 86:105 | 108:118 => 4.0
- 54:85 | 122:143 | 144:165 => -2.7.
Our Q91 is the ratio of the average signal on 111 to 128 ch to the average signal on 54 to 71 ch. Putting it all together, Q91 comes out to 1.2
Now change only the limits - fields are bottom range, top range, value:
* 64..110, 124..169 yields 1.08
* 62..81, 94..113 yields 0.80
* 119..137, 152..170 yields 0.86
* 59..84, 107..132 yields 1.08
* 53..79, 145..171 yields 1.02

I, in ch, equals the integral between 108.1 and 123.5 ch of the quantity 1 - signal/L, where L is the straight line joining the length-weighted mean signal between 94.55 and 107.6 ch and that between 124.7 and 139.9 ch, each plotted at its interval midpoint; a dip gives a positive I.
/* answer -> -2.63 ch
